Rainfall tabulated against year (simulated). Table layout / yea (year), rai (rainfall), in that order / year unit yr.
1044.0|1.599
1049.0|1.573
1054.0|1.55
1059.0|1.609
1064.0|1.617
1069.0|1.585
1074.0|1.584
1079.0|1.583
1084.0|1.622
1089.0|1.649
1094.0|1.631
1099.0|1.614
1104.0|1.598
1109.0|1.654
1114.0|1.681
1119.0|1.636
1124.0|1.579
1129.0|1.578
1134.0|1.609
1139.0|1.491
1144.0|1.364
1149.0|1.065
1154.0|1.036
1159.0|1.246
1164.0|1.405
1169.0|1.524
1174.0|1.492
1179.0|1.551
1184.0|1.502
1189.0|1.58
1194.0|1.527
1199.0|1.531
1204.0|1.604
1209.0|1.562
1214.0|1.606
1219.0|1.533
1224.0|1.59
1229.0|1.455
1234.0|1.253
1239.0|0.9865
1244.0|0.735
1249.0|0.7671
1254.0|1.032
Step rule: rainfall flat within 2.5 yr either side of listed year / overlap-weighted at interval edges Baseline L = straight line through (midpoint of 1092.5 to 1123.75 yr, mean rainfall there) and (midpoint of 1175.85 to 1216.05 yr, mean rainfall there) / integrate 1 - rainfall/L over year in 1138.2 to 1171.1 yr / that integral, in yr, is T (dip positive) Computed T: 6.19 yr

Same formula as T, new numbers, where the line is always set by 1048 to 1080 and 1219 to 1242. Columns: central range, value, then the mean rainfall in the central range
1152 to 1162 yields 2.0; 1.16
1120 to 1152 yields 0.6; 1.45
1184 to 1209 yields -3.1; 1.55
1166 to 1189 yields -1.8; 1.52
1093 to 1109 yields -0.9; 1.62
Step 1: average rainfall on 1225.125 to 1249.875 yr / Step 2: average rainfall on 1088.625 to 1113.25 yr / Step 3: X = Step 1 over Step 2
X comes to 0.67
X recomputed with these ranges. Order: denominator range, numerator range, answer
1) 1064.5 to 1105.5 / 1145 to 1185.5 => 0.84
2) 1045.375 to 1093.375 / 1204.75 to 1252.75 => 0.80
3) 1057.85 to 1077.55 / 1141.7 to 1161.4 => 0.74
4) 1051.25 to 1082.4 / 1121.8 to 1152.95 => 0.90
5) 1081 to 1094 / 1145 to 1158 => 0.68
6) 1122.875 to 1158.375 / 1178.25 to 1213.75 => 1.13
